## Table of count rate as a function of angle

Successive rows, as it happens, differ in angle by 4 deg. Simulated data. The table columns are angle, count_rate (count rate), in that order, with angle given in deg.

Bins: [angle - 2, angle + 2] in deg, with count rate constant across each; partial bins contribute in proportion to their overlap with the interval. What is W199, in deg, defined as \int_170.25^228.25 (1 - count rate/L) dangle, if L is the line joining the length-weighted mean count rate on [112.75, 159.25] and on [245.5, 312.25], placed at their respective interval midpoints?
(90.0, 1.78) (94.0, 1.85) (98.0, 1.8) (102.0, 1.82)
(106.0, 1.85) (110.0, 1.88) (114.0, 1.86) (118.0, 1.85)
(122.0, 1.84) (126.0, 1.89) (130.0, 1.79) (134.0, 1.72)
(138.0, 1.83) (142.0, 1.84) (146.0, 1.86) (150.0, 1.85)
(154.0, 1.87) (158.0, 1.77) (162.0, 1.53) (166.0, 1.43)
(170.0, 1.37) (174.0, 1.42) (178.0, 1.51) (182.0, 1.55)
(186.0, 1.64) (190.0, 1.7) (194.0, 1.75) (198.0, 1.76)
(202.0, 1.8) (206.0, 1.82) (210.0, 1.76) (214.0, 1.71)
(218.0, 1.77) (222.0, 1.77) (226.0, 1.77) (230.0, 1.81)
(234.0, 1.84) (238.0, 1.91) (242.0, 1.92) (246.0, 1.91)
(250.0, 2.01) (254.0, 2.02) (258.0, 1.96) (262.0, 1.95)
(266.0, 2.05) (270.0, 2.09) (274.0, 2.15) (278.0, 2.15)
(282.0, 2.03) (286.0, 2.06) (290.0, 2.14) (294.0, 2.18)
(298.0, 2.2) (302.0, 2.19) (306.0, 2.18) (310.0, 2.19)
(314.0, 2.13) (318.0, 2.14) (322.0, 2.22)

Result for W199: 7.79 deg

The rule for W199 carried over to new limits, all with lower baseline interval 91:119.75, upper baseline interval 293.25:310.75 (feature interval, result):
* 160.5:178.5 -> 4.7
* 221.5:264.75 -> 3.8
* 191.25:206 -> 1.7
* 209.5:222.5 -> 1.8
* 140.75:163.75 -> 1.6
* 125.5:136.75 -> 0.6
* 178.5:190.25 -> 2.2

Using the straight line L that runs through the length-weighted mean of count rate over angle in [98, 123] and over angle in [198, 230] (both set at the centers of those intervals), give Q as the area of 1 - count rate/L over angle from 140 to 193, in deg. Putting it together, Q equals 4.8 deg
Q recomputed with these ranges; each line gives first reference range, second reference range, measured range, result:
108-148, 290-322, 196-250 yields 5.3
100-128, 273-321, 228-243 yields 1.3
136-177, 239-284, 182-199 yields 0.9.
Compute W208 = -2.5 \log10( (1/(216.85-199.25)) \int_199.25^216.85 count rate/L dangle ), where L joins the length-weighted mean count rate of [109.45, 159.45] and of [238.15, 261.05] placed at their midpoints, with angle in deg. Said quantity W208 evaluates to 0.08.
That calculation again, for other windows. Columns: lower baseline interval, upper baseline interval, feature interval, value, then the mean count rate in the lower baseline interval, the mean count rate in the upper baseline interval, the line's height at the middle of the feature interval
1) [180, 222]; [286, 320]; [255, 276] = -0.02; 1.73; 2.16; 2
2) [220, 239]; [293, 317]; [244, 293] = -0.02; 1.82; 2.18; 2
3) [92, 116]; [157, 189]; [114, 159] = -0.09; 1.84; 1.53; 1.69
